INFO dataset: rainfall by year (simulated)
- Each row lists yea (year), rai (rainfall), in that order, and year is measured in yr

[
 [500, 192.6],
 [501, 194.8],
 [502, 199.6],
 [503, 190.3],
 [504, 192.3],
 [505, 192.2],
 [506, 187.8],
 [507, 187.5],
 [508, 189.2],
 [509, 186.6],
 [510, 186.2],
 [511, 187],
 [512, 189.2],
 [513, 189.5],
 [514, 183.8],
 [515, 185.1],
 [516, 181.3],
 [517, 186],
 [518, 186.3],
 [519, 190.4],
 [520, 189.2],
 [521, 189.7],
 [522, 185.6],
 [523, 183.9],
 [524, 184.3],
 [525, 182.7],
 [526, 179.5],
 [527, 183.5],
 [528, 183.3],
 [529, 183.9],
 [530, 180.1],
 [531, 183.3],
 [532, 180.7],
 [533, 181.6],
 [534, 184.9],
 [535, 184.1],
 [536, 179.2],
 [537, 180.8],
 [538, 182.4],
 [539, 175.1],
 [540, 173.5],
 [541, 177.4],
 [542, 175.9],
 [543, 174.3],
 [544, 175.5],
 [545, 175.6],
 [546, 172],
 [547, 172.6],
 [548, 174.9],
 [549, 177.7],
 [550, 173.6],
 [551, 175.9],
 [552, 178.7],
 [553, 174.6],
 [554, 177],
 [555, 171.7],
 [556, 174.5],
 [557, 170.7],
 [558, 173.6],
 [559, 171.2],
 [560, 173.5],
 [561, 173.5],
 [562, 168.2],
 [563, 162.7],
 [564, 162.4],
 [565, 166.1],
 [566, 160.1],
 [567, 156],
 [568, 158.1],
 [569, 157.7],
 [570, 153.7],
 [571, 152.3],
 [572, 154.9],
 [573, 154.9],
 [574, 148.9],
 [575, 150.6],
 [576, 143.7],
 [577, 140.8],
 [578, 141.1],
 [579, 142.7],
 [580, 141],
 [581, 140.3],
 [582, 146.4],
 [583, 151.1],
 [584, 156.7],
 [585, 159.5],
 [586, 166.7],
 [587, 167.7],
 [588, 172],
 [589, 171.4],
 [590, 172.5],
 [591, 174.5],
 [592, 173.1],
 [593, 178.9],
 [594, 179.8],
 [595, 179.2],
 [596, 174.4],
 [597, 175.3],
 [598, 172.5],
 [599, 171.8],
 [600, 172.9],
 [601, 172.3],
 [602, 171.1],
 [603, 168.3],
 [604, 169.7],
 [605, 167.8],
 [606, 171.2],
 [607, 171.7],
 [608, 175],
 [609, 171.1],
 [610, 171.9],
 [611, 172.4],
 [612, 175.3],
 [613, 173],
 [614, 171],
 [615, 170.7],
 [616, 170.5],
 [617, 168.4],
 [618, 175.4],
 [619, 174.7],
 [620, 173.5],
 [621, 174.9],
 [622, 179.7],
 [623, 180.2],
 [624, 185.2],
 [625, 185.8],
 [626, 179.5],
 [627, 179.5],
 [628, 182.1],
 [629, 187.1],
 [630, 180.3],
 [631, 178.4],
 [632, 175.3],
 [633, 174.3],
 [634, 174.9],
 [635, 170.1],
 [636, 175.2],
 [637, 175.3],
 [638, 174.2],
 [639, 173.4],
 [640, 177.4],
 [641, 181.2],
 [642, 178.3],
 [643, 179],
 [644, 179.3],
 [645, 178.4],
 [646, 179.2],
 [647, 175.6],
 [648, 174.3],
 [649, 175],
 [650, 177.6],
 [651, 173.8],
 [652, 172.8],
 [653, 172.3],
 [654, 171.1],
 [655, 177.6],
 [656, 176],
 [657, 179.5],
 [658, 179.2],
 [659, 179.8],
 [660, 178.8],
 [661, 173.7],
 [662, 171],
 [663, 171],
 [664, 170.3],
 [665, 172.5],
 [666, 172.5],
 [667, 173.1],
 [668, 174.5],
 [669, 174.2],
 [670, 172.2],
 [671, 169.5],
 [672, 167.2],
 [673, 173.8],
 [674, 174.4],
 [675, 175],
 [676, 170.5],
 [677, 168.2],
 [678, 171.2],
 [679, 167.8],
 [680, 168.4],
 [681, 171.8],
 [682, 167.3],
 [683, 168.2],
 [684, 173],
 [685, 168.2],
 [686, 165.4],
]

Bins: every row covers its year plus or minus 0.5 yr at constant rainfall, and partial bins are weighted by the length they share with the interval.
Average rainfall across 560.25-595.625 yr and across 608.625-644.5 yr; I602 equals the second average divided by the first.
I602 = 1.1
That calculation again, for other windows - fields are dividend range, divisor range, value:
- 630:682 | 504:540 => 0.94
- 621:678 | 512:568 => 0.99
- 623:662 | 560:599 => 1.10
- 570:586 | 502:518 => 0.79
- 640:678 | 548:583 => 1.09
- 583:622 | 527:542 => 0.95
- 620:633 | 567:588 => 1.18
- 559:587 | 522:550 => 0.87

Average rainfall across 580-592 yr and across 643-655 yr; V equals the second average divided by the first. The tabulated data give 1.1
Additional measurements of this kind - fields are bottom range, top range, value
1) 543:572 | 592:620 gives 1.02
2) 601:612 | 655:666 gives 1.02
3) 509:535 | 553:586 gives 0.86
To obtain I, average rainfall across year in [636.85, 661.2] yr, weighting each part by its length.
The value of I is 177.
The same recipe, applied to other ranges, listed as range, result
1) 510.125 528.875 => 186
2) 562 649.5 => 169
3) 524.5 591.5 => 168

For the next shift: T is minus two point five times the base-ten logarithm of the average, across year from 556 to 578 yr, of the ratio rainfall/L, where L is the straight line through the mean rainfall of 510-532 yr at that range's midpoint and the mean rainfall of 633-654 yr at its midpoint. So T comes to 0.14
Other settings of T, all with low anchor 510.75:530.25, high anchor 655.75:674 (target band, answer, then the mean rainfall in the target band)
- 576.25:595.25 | 0.13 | 160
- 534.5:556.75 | 0.04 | 176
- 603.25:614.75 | 0.04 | 172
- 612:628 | 0.01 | 176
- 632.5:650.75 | 0.00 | 176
